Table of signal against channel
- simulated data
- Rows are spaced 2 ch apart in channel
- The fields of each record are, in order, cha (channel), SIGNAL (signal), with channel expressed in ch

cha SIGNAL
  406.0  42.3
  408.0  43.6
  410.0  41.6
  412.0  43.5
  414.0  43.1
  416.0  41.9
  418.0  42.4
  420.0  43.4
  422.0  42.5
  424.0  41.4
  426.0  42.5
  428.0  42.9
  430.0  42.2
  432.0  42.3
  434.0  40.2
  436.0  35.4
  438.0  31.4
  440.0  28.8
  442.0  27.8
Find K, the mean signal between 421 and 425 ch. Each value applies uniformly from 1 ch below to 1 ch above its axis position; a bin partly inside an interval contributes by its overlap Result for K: 42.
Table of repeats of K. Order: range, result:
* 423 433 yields 42.3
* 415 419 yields 42.1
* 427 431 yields 42.5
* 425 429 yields 42.7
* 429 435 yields 41.6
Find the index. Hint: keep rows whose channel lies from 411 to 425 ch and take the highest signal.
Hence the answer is 43.5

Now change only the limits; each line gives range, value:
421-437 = 42.9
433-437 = 40.2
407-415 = 43.6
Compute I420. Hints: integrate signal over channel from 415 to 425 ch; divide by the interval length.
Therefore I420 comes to 42.3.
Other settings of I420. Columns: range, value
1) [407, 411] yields 42.6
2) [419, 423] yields 43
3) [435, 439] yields 33.4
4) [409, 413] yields 42.5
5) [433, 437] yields 37.8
